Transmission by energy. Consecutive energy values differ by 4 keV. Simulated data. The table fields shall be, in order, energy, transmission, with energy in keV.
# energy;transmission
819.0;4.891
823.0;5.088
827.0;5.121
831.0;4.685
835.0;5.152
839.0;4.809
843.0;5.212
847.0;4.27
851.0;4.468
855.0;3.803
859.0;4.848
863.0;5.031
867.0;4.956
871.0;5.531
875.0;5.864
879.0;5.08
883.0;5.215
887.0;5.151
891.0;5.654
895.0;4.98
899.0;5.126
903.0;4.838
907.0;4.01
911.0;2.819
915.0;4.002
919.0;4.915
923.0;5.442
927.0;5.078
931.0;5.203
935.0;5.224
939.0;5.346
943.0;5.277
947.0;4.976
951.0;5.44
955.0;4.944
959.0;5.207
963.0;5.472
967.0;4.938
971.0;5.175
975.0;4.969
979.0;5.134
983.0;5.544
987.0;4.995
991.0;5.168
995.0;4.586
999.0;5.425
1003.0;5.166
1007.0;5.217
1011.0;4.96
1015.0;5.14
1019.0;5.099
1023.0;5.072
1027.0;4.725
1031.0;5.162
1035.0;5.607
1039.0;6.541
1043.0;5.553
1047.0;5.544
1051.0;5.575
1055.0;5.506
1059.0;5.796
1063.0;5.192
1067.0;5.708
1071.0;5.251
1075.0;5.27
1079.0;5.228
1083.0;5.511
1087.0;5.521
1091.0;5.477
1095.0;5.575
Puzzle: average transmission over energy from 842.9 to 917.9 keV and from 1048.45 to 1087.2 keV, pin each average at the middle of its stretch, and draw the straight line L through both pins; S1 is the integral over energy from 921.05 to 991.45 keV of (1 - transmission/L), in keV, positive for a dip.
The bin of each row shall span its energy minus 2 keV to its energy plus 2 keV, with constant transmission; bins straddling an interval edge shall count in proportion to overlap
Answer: -2.09 keV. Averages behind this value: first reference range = 4.77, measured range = 5.2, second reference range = 5.45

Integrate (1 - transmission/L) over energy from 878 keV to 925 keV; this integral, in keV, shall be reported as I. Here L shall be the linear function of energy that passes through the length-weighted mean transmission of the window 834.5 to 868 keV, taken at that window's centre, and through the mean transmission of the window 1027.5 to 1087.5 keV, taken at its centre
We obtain 1.27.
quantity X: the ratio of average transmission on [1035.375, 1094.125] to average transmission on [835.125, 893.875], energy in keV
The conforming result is 1.1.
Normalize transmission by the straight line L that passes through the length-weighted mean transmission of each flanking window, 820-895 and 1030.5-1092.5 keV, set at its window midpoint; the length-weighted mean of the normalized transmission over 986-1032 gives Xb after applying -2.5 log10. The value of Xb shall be 0.07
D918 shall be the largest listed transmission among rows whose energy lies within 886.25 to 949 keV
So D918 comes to 5.654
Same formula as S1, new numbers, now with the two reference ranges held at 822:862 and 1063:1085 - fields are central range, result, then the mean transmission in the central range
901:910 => 1.2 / 4.25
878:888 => -0.6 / 5.16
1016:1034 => 0.6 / 5.05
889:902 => -0.9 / 5.22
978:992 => -0.2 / 5.22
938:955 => -0.6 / 5.22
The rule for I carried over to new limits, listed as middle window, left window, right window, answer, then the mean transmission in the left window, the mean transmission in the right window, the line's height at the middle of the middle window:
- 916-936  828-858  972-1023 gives -0.9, 4.65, 5.12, 4.9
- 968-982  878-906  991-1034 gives -0.1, 5.11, 5.07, 5.08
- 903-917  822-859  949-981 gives 3.3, 4.73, 5.16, 4.97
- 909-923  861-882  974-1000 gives 2.9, 5.29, 5.11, 5.22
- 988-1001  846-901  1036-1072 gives 0.9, 5.01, 5.64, 5.43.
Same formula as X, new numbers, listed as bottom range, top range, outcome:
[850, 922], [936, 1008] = 1.07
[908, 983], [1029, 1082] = 1.11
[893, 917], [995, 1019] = 1.19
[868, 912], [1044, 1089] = 1.10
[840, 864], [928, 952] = 1.14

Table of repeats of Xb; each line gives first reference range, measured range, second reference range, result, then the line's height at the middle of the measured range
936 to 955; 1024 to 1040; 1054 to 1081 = -0.01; 5.36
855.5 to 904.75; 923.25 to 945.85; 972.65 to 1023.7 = -0.02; 5.13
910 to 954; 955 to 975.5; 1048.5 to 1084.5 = -0.02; 5.06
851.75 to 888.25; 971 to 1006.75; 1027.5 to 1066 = 0.06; 5.4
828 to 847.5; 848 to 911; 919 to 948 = 0.03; 5.03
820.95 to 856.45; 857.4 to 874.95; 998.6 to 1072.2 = -0.07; 4.84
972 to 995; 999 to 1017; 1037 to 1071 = 0.03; 5.3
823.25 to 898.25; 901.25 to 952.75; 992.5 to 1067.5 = 0.07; 5.13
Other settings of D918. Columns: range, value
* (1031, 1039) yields 6.541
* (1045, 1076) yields 5.796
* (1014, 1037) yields 5.607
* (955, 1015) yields 5.544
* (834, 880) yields 5.864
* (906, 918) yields 4.01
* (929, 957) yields 5.44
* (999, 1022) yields 5.425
